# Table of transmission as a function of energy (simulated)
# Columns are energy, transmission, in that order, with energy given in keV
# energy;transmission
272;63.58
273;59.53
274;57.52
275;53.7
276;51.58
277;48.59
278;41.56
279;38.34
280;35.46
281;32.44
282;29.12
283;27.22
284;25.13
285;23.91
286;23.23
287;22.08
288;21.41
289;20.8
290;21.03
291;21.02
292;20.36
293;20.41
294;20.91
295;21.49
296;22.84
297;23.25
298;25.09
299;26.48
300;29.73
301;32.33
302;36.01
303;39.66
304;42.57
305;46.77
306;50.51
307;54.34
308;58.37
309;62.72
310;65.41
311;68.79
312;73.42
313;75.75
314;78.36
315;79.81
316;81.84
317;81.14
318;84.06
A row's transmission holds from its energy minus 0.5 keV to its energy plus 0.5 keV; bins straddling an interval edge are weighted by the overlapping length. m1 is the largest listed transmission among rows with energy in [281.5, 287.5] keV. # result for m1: 29.12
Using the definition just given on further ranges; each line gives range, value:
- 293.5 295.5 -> 21.49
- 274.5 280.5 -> 53.7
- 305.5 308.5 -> 58.37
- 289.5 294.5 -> 21.03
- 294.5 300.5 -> 29.73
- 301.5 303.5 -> 39.66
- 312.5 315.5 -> 79.81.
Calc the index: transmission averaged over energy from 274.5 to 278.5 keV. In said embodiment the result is 48.9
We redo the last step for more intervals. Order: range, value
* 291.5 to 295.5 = 20.8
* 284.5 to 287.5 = 23.1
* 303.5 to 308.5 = 50.5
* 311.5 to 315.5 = 76.8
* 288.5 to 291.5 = 20.9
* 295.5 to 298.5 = 23.7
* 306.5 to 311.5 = 61.9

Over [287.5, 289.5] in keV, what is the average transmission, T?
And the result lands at 21.1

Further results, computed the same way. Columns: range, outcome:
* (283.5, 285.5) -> 24.5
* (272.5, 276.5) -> 55.6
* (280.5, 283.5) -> 29.6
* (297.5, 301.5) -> 28.4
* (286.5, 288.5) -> 21.7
